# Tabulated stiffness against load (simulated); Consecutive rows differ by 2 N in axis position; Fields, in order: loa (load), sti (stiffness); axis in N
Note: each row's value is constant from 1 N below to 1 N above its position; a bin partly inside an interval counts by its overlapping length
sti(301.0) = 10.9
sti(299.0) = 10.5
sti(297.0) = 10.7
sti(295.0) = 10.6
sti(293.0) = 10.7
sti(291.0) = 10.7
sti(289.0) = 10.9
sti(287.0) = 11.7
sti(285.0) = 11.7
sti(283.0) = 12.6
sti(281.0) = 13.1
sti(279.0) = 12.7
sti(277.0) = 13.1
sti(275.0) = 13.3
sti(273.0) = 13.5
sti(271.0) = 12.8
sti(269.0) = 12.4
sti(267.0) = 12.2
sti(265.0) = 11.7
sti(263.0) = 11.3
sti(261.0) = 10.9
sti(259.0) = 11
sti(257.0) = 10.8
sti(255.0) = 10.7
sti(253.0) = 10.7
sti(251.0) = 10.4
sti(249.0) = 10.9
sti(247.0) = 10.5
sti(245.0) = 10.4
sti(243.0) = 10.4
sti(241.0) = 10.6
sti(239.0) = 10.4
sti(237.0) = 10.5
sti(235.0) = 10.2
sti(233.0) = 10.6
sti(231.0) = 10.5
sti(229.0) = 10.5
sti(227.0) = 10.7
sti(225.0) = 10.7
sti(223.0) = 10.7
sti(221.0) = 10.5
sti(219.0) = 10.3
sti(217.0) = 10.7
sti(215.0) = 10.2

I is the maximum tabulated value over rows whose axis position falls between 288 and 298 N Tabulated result 10.9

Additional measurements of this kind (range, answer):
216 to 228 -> 10.7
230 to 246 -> 10.6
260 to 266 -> 11.7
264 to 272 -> 12.8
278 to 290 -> 13.1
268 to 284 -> 13.5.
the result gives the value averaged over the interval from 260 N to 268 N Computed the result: 11.5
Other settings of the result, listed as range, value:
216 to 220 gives 10.5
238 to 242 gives 10.5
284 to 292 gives 11.2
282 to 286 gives 12.1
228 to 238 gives 10.5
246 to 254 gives 10.6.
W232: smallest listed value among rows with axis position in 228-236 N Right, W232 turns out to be 10.2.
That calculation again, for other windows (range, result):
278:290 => 10.9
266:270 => 12.2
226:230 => 10.5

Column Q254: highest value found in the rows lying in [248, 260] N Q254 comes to 11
